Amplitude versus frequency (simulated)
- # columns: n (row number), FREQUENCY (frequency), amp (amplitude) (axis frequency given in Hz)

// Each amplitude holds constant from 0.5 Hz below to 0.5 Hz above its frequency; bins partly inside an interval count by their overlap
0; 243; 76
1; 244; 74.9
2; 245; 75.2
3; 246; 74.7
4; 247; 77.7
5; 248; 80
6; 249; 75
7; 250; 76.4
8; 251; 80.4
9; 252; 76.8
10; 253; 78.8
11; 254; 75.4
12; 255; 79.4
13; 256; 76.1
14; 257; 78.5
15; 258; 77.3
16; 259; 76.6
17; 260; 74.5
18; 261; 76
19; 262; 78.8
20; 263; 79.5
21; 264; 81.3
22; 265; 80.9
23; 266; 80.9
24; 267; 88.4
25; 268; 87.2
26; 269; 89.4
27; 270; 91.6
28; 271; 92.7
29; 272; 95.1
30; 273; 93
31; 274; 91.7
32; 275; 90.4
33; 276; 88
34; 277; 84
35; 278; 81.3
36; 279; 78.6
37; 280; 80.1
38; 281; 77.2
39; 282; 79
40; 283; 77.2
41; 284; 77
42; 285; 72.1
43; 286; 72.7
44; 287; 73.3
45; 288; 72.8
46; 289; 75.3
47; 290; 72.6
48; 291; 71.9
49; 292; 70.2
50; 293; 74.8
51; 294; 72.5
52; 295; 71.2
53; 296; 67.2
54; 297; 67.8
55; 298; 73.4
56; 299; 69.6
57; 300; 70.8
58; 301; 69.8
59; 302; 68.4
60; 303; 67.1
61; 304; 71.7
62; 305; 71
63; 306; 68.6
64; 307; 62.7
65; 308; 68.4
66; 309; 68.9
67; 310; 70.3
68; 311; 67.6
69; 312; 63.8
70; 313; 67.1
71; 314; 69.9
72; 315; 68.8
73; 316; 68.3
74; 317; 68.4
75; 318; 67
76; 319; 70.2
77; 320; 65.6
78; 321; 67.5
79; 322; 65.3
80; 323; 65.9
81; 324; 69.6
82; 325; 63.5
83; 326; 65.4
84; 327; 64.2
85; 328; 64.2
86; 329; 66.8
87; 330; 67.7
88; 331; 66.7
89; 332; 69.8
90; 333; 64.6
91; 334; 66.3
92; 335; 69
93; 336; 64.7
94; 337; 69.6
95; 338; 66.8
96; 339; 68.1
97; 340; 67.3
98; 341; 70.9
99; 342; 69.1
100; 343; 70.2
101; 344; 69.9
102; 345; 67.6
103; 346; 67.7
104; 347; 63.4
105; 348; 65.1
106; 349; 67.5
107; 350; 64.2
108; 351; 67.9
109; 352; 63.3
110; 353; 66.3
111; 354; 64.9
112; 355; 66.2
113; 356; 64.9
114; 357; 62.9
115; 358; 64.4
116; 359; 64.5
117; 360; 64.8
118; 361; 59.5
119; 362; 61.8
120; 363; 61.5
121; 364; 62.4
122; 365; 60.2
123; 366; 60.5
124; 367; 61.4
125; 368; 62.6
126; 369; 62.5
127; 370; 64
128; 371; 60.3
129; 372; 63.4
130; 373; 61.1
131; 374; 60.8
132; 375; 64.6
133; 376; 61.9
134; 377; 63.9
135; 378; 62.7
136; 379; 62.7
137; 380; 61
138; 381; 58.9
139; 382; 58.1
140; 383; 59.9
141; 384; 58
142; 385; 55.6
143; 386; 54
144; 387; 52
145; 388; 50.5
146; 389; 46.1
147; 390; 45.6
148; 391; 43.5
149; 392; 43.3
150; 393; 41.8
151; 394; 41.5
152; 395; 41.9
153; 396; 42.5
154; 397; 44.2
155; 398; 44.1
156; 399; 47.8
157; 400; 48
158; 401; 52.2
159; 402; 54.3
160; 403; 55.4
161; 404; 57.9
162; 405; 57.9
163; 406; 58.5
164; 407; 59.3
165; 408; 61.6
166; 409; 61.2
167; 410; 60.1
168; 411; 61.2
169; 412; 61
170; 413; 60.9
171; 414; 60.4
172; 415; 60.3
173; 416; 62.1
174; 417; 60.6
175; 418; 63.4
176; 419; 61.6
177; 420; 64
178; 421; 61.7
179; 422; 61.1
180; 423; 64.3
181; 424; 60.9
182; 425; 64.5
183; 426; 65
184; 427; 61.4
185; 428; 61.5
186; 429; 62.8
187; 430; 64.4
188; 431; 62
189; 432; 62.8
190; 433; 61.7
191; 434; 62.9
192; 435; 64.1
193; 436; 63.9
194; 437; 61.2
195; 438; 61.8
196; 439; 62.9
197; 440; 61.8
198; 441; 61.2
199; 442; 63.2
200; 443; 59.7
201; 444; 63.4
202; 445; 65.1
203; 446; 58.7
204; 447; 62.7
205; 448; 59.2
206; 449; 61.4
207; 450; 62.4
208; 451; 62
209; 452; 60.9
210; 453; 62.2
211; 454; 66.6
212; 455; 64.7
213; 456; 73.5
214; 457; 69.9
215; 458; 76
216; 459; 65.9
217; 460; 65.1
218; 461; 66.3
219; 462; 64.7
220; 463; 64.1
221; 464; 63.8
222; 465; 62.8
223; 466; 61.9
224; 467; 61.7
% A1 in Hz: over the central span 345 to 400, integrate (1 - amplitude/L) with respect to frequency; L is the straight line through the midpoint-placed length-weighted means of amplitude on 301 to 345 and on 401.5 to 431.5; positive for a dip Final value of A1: 5.1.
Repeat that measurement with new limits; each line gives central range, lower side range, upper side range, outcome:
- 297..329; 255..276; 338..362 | 2.63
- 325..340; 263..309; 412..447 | 1.20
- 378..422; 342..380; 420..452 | 5.65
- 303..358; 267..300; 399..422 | 3.49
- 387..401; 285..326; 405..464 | 4.24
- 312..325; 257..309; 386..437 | 0.74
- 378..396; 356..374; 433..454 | 3.10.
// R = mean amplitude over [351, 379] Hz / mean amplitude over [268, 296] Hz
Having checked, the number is 0.8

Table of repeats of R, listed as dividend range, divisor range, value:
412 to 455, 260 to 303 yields 0.79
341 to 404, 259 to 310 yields 0.76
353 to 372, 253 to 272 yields 0.77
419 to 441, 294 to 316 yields 0.91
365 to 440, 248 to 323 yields 0.77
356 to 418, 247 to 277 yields 0.69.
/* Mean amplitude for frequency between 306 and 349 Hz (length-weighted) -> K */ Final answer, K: 67.3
